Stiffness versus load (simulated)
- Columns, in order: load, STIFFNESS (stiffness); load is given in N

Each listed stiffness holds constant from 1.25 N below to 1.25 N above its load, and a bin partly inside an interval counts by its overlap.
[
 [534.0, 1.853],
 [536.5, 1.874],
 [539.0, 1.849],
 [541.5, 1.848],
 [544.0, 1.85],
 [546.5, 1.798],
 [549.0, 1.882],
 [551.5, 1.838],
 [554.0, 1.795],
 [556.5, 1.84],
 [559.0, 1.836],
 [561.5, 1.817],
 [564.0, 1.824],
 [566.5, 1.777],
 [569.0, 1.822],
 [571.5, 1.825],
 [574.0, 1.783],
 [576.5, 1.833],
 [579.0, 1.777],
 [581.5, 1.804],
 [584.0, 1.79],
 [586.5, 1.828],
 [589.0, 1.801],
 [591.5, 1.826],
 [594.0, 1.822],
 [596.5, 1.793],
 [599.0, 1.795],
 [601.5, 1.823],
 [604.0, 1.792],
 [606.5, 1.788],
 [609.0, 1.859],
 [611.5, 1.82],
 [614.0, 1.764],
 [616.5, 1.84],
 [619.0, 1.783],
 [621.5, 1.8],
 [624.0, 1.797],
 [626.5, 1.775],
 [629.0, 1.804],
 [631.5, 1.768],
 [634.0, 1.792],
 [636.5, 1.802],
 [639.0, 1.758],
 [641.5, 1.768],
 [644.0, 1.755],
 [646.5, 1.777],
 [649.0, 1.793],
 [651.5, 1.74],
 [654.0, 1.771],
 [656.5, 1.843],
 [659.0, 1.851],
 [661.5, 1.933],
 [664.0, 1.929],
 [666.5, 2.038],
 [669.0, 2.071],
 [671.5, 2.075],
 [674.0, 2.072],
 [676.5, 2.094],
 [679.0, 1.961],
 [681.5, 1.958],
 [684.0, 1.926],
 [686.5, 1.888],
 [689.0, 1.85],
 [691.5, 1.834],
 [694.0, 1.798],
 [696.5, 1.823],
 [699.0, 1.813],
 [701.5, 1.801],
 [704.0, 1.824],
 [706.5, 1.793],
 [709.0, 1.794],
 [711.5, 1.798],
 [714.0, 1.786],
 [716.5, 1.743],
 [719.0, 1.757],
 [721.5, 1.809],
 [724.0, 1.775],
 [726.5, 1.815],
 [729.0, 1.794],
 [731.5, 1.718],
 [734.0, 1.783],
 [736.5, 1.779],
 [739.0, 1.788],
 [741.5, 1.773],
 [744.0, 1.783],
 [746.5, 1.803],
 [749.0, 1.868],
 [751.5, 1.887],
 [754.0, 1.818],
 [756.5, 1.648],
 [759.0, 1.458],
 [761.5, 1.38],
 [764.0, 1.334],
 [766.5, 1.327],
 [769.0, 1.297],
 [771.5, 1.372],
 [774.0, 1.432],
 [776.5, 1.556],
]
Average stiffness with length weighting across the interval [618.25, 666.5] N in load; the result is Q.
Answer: 1.81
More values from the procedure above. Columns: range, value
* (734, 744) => 1.78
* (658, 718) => 1.89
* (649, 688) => 1.94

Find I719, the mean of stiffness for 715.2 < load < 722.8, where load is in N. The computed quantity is 1.77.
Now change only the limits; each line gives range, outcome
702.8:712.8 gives 1.8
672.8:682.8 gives 2.02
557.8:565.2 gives 1.83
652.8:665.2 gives 1.87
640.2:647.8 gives 1.77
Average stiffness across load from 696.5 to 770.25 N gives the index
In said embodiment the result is 1.72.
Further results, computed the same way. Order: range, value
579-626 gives 1.81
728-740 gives 1.77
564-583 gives 1.8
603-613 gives 1.81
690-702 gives 1.82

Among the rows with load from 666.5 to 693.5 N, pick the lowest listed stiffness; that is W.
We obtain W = 1.834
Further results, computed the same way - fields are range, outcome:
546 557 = 1.795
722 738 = 1.718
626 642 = 1.758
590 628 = 1.764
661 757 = 1.648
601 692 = 1.74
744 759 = 1.458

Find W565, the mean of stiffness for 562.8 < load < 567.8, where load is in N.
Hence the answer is 1.8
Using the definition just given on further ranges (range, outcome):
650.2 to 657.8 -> 1.79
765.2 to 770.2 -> 1.31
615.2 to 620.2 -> 1.81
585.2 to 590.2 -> 1.81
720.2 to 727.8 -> 1.8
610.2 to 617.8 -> 1.81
